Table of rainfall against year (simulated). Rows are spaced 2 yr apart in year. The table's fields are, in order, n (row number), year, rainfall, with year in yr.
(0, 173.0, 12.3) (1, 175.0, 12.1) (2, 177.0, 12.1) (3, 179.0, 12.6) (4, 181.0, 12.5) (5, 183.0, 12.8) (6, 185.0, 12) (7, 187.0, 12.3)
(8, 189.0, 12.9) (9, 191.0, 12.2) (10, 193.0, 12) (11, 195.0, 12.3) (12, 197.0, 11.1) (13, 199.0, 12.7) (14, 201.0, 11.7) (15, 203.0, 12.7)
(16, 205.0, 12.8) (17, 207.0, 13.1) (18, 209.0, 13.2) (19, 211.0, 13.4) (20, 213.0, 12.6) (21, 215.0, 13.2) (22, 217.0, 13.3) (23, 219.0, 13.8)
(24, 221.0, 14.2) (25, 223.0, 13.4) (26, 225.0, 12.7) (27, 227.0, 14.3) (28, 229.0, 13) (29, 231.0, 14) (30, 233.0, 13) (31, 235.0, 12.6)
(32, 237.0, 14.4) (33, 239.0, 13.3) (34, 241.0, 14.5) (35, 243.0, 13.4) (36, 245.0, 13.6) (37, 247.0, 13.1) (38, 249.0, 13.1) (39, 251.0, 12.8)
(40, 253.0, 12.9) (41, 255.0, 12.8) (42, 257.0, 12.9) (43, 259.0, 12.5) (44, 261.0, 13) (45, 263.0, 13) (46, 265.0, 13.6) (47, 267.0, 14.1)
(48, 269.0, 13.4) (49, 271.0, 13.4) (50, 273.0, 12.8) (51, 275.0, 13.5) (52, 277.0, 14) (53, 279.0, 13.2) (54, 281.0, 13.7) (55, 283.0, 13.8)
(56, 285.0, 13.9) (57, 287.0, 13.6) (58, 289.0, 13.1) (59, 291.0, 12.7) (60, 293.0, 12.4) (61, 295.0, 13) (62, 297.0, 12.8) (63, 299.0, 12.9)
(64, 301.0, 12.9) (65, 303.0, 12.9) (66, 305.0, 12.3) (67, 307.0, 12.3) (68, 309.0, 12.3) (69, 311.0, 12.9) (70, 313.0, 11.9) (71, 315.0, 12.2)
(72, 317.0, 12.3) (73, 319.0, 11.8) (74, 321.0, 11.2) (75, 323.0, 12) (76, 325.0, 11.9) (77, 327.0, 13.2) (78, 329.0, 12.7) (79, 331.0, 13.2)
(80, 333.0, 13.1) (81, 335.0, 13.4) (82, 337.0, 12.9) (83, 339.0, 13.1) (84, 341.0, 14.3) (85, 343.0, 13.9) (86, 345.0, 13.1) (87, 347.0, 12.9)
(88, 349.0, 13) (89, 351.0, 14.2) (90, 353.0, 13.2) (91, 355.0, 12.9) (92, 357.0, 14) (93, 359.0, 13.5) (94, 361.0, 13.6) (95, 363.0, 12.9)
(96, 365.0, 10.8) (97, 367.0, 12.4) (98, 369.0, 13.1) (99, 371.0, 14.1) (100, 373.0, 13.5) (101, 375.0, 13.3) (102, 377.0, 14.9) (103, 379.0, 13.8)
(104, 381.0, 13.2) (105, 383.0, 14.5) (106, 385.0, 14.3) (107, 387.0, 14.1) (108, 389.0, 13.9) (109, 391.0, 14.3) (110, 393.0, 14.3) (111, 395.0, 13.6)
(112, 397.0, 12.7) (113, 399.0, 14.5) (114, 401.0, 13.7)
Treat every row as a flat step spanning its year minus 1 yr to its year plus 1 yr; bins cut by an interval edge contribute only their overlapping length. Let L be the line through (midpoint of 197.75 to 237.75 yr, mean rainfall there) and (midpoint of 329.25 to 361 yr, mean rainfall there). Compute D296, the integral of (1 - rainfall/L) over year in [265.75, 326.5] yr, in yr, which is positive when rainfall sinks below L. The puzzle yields 2.1 yr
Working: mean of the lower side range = 13.2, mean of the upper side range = 13.4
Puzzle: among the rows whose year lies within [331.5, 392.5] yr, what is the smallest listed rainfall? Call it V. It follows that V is 10.8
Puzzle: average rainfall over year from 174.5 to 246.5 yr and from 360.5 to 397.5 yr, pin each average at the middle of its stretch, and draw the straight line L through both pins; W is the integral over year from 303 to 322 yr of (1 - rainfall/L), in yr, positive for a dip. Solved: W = 1.6 yr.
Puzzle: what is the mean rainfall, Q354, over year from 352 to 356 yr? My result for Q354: 13.1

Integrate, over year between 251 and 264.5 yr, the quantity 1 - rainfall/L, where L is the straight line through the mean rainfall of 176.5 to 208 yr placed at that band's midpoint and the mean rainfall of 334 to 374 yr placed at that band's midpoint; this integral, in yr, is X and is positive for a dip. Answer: -0.16 yr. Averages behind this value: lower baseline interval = 12.4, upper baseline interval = 13.2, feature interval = 12.9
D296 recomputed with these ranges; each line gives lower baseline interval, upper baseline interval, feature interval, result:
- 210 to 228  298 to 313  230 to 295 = -1.51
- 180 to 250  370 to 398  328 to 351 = 0.64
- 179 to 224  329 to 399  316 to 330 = 1.19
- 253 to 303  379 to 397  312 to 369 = 3.23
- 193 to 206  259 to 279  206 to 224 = -1.29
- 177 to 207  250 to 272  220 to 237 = -0.93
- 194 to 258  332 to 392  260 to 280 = -0.25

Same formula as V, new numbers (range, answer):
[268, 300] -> 12.4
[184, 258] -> 11.1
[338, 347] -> 12.9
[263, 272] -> 13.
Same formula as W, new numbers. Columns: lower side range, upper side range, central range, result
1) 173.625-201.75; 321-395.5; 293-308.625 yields 0.3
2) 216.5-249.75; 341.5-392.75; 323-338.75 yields 0.8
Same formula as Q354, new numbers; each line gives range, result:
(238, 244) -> 13.7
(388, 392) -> 14.1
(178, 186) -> 12.5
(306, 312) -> 12.5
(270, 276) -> 13.2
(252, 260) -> 12.8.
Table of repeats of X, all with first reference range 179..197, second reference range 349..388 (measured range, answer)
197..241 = -2.4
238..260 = -0.8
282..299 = -0.2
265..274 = -0.4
